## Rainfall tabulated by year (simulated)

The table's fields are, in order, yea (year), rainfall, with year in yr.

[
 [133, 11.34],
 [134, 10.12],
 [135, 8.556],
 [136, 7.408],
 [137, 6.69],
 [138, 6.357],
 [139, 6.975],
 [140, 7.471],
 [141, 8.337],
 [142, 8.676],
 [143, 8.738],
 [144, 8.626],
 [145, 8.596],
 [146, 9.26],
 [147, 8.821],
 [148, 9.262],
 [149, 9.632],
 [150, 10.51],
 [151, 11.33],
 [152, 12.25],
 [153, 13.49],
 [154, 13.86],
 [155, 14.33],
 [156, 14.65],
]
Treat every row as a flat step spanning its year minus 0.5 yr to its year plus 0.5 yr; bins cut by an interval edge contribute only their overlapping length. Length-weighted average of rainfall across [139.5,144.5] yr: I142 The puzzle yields 8.37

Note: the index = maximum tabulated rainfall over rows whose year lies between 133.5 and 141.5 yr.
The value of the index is 10.12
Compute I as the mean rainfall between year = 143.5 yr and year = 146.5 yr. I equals 8.83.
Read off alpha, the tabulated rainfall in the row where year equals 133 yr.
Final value 11.34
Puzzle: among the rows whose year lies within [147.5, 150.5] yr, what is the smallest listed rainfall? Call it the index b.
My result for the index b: 9.262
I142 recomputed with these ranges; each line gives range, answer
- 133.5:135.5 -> 9.34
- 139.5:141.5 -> 7.9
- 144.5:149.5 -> 9.11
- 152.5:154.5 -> 13.7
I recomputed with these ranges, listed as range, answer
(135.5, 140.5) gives 6.98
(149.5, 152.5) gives 11.4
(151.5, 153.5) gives 12.9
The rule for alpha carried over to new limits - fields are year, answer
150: 10.51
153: 13.49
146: 9.26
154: 13.86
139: 6.975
